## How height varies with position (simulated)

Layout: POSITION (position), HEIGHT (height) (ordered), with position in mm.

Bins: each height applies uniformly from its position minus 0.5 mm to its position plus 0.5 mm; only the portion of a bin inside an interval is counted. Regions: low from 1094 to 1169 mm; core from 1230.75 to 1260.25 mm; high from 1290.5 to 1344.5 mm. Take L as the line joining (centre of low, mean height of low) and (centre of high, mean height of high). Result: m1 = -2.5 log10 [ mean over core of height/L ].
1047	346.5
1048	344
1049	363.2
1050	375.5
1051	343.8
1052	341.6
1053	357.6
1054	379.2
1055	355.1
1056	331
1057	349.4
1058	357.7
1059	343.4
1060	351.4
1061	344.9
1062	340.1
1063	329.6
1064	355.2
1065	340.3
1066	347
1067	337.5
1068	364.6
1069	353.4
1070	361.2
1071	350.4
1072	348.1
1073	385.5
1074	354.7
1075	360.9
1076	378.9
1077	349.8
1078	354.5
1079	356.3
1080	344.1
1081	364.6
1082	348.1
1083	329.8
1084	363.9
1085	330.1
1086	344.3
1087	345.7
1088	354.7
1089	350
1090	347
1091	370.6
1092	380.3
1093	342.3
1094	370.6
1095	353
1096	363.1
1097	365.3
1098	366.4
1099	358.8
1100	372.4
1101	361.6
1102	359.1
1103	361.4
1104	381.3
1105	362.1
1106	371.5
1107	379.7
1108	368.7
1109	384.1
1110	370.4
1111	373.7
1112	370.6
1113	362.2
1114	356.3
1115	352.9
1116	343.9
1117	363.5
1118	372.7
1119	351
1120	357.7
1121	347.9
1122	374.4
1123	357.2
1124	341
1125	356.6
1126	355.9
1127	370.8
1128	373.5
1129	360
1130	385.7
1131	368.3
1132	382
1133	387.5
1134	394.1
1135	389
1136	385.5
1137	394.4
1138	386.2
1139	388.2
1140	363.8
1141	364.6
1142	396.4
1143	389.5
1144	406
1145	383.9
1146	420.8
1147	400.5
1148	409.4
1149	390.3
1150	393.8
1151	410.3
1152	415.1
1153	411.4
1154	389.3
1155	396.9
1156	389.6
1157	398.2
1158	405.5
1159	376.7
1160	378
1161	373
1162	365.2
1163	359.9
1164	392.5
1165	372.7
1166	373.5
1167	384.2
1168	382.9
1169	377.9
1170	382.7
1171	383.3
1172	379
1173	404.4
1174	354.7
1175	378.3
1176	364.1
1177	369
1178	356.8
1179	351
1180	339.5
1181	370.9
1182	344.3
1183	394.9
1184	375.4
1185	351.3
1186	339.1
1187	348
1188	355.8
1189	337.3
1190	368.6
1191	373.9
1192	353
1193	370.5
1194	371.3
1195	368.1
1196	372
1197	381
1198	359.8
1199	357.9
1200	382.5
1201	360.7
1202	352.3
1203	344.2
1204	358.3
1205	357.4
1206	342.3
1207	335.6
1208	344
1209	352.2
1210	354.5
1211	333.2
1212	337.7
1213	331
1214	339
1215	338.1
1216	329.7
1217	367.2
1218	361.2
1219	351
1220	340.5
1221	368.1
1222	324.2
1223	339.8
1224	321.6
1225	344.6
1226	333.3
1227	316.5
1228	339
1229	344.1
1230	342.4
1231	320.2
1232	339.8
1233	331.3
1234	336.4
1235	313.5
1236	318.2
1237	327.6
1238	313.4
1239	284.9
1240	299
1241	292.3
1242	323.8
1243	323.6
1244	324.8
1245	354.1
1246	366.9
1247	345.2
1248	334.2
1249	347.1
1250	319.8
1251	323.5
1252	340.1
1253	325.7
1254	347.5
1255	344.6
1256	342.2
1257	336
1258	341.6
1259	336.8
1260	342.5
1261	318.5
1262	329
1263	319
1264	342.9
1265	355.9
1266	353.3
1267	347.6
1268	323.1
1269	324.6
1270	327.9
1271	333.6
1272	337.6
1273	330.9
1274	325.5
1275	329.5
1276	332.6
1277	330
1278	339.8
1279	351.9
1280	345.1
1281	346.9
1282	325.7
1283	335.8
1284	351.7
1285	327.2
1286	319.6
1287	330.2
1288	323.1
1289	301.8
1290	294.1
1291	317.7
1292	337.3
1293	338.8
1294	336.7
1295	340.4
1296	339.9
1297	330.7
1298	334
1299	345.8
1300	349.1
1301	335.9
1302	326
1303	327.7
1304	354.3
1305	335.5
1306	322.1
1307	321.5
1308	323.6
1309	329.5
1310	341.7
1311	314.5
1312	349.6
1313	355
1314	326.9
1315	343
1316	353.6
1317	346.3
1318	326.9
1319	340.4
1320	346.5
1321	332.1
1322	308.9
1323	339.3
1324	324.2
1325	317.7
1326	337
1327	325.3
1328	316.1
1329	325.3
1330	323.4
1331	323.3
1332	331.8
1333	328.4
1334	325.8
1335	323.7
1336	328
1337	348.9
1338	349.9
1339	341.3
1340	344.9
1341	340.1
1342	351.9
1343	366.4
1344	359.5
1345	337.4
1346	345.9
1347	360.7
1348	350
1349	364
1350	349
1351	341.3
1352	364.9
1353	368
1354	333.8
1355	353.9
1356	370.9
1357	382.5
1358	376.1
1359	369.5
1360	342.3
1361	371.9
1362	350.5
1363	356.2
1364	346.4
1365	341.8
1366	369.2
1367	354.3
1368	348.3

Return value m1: 0.07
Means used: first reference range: 377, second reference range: 335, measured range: 330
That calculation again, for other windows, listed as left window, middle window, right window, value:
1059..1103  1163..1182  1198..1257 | -0.08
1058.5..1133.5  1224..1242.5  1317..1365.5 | 0.09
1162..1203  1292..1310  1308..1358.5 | 0.04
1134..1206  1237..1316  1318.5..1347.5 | 0.05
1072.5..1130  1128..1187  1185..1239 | -0.08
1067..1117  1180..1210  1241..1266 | -0.04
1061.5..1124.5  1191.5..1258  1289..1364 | 0.02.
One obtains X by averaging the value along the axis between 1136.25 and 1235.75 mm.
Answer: 365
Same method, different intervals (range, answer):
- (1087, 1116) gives 364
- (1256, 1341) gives 333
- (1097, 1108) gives 367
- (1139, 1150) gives 392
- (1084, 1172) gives 374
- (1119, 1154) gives 382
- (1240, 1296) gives 333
